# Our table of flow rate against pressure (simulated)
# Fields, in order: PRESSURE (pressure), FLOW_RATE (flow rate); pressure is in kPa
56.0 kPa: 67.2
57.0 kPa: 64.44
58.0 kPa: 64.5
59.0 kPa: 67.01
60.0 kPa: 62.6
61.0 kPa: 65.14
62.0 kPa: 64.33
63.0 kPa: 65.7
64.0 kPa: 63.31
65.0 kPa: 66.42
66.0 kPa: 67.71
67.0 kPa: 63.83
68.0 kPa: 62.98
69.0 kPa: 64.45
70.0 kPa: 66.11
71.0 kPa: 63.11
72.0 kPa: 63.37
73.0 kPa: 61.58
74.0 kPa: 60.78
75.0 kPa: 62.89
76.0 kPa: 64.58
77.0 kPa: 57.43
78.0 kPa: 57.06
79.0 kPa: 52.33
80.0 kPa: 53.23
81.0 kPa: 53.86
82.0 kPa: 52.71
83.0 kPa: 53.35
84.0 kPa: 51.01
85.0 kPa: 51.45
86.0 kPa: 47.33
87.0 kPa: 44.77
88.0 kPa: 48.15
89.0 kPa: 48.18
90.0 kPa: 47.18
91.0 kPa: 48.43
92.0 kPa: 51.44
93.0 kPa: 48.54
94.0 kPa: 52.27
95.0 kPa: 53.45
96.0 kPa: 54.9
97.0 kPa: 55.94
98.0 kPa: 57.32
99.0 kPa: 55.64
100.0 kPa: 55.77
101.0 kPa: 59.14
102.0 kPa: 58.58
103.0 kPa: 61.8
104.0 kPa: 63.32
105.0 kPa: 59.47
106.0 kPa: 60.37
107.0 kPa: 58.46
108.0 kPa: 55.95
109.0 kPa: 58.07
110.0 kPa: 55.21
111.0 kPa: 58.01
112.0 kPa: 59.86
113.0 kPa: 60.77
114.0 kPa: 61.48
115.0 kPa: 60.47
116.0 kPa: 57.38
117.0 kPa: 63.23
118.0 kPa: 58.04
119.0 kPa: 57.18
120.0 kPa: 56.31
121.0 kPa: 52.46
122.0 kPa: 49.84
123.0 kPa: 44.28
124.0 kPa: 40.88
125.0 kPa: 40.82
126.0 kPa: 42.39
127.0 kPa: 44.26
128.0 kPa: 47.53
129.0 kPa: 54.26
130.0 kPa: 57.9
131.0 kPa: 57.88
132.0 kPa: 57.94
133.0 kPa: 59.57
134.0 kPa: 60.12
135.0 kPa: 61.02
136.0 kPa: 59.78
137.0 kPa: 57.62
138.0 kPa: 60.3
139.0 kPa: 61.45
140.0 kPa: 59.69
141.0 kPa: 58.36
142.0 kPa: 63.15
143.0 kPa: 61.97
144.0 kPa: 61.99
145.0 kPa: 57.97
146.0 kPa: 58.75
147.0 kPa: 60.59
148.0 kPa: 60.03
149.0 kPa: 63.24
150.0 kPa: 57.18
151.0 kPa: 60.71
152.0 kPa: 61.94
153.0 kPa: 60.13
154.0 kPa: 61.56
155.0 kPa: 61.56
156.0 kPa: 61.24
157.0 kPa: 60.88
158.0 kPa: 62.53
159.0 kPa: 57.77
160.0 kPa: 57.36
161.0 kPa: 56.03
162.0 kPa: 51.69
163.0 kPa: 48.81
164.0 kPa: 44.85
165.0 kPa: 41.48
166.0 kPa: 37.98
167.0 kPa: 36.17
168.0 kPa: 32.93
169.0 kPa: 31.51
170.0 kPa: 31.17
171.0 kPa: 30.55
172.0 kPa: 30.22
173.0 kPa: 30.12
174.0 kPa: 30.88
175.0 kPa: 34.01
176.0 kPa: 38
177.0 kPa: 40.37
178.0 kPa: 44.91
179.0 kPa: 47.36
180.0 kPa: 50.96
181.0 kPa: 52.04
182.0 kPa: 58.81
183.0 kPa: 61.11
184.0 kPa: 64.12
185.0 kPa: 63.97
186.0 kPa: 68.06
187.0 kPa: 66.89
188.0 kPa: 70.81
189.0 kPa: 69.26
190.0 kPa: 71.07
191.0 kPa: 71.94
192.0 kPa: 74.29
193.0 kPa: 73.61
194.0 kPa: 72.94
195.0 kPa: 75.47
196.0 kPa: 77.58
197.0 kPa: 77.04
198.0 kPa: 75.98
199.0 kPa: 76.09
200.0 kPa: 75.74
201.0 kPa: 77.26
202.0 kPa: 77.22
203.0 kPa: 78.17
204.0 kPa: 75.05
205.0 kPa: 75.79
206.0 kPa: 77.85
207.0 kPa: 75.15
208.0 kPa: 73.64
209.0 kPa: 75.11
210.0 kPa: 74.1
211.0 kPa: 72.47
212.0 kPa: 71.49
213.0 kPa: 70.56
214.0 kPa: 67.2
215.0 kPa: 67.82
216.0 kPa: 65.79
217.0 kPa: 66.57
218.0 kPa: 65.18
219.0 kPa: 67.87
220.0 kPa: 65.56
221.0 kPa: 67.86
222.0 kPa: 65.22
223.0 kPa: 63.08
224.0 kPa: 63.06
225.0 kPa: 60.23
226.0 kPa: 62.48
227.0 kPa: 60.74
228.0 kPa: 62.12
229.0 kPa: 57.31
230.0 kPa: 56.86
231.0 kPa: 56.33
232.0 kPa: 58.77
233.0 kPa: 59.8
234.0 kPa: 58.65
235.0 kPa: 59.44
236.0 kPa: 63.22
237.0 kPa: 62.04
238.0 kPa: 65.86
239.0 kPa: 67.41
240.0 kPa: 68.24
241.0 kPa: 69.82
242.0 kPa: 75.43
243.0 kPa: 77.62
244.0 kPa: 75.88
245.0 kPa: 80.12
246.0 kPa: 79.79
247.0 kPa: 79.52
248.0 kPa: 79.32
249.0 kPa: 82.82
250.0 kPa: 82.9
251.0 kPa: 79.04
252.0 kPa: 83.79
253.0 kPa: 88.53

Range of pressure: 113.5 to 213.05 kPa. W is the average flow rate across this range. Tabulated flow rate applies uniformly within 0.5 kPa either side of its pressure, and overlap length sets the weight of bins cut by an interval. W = 58.5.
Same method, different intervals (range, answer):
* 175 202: 64.9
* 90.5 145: 56.2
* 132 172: 54.4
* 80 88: 50.6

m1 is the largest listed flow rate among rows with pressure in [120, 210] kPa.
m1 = 78.17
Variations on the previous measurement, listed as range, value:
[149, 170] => 63.24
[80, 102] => 59.14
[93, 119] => 63.32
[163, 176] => 48.81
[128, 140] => 61.45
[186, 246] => 80.12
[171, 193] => 74.29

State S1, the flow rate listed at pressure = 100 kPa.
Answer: 55.77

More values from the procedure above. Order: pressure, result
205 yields 75.79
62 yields 64.33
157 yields 60.88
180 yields 50.96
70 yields 66.11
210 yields 74.1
